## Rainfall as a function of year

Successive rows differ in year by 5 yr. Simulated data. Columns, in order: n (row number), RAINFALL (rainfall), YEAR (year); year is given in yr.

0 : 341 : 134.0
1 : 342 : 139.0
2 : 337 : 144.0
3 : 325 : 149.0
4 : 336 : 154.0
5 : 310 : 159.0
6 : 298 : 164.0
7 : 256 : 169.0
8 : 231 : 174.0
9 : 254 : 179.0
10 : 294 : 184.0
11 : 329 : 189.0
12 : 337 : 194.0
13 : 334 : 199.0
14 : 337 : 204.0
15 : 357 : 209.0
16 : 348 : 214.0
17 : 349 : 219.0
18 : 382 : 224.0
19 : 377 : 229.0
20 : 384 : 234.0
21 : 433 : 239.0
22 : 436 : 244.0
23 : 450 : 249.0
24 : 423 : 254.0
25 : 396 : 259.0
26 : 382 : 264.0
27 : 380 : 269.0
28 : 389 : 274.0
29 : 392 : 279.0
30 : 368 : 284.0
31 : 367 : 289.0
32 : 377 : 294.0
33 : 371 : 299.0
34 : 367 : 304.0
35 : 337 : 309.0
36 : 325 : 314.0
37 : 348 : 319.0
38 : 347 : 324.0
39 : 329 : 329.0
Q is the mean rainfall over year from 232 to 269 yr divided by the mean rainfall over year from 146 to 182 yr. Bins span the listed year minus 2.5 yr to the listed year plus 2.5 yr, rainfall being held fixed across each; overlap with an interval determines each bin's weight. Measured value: 1.43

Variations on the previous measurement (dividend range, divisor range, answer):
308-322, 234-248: 0.79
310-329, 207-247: 0.88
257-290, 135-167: 1.18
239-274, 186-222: 1.20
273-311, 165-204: 1.26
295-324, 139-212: 1.13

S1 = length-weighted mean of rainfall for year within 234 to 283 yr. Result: 406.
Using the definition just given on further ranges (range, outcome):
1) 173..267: 362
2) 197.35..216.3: 344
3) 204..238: 367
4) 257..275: 386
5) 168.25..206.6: 299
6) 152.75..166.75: 312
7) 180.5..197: 316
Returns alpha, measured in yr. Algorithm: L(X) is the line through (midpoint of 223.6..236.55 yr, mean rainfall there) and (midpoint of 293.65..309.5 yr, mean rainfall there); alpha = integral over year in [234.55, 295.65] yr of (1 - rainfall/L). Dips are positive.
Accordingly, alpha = -4.3 yr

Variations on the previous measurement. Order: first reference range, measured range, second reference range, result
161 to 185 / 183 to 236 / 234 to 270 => -2.51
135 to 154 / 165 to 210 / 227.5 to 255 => 8.68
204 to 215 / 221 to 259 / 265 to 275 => -4.49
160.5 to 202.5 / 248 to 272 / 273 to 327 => -4.61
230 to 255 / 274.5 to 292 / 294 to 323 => 0.08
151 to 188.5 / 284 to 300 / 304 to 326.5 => -1.82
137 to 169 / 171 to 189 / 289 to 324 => 3.11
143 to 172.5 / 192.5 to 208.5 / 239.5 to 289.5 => 0.26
